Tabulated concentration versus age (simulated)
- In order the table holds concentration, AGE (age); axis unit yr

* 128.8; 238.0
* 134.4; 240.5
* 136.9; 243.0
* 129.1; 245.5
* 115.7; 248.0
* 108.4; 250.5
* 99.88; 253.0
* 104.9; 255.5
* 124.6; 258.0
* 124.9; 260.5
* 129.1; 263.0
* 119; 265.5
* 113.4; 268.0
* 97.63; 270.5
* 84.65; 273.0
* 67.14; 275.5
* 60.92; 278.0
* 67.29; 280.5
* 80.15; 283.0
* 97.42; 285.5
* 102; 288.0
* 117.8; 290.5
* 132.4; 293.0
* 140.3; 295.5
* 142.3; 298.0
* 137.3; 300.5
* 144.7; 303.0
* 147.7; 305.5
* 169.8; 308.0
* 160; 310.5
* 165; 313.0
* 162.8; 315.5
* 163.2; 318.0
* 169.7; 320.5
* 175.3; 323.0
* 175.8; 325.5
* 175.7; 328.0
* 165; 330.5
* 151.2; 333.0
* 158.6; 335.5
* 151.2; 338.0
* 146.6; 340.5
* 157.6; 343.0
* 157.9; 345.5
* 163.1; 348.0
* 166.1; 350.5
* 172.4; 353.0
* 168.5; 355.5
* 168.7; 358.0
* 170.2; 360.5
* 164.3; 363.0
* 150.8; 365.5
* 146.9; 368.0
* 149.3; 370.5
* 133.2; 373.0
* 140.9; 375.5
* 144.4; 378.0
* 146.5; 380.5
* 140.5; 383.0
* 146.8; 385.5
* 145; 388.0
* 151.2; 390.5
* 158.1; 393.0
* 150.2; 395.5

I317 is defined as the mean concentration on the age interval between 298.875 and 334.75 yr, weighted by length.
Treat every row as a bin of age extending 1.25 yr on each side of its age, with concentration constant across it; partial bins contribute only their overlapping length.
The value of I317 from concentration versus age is 161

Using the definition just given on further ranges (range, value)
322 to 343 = 162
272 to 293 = 87.5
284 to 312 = 135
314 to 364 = 164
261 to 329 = 129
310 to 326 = 167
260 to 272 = 116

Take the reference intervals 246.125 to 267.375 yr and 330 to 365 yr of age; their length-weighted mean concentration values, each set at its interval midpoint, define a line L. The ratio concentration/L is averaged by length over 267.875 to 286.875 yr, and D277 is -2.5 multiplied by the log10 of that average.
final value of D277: 0.47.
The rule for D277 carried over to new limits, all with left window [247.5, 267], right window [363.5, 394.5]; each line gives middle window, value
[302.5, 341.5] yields -0.22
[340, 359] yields -0.17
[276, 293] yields 0.34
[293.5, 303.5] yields -0.11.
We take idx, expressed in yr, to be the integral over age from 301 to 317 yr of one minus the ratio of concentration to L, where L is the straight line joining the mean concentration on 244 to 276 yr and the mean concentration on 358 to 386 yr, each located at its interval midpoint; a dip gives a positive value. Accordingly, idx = -3.8 yr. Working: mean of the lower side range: 110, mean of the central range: 157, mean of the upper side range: 149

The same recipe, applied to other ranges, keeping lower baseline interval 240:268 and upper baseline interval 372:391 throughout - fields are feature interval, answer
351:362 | -2.4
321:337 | -4.0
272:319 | 1.8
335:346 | -1.5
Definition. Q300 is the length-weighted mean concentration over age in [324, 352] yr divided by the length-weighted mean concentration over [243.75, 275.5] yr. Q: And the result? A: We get 1.45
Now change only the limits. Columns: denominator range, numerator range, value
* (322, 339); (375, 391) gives 0.88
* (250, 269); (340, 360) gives 1.41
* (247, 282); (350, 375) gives 1.57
